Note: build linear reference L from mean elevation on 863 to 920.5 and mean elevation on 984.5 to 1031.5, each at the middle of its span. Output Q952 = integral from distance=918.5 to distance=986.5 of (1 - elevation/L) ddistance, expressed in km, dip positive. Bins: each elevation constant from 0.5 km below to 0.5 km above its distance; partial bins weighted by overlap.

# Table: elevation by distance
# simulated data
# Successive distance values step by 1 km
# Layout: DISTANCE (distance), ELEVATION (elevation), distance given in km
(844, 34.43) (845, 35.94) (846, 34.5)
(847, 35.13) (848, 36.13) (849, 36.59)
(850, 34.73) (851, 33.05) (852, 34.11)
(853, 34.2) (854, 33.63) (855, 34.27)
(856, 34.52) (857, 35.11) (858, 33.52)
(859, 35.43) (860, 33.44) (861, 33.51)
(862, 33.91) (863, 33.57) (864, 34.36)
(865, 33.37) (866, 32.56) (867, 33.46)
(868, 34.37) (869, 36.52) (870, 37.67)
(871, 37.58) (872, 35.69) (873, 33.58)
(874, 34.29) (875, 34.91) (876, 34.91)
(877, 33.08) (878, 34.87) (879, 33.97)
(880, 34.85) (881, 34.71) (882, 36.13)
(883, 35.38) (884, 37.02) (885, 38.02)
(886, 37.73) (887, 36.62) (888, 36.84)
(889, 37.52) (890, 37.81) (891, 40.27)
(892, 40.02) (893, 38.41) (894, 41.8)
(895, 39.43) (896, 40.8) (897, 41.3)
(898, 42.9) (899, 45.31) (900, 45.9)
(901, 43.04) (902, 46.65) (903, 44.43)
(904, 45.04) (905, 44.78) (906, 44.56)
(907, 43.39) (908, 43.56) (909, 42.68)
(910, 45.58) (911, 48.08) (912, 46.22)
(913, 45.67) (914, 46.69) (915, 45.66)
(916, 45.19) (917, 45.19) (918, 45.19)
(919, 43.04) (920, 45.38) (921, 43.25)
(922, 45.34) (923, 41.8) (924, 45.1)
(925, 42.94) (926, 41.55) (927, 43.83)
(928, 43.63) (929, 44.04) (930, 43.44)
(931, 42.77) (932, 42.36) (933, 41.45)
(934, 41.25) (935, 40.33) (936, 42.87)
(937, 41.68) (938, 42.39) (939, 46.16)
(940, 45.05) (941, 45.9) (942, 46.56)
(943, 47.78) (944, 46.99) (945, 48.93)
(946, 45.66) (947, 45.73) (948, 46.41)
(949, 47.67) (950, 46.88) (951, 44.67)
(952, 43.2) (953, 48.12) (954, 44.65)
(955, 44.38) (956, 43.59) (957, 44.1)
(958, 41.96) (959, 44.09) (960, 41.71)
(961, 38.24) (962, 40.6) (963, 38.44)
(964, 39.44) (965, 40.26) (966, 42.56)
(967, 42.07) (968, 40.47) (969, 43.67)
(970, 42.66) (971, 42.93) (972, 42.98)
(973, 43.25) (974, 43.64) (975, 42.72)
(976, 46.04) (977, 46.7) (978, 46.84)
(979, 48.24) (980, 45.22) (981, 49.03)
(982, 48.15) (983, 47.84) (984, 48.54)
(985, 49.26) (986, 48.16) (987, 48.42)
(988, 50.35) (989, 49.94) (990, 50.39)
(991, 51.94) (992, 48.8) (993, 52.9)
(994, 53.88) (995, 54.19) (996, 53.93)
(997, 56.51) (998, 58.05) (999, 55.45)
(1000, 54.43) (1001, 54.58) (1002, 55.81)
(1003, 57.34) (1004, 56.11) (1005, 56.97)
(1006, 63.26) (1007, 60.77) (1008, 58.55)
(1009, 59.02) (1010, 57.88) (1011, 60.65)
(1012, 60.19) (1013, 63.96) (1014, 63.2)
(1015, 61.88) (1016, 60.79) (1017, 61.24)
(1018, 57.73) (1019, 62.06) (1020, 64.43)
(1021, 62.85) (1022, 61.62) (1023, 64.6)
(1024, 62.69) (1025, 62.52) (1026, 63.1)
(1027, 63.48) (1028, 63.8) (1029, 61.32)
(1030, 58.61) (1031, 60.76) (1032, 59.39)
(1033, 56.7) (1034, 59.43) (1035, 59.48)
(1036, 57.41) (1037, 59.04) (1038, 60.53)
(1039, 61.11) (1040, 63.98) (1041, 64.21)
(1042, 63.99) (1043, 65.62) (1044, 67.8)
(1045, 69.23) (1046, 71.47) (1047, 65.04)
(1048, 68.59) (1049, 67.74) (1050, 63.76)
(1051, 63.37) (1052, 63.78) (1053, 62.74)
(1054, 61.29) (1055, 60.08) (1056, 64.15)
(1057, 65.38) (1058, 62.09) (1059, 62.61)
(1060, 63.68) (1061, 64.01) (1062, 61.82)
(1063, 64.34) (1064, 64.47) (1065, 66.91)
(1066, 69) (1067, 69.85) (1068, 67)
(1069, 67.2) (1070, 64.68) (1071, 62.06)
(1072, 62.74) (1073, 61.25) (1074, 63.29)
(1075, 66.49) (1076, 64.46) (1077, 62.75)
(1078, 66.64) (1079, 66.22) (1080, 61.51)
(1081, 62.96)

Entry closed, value 6.8 km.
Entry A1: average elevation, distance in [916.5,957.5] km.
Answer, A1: 44.4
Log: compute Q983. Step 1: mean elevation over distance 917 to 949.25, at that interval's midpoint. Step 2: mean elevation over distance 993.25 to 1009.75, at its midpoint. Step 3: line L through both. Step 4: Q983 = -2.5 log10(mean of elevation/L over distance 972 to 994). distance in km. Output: 0.12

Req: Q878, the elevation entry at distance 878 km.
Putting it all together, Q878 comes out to 34.87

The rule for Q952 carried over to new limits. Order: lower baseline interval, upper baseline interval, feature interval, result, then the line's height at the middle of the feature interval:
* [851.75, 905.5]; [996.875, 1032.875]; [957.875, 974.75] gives 3.33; 52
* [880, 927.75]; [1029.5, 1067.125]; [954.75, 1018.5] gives 5.06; 54.4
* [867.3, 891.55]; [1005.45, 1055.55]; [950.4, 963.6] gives 1.75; 49.5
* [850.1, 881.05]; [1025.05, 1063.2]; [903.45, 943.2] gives -0.54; 43.7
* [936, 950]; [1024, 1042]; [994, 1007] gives -0.21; 55.5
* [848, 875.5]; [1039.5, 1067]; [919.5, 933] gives 0.41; 44.8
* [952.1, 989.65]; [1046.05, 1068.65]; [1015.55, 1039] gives -1.36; 57.8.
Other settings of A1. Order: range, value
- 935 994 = 45.3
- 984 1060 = 59.8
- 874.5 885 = 35.1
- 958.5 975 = 41.7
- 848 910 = 37.5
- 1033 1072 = 64.1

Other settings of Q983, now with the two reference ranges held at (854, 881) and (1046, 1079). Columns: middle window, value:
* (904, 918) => -0.10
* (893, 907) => -0.10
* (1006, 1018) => -0.07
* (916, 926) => -0.03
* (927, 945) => 0.03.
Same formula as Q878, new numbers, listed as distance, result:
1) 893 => 38.41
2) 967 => 42.07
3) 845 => 35.94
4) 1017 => 61.24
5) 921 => 43.25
